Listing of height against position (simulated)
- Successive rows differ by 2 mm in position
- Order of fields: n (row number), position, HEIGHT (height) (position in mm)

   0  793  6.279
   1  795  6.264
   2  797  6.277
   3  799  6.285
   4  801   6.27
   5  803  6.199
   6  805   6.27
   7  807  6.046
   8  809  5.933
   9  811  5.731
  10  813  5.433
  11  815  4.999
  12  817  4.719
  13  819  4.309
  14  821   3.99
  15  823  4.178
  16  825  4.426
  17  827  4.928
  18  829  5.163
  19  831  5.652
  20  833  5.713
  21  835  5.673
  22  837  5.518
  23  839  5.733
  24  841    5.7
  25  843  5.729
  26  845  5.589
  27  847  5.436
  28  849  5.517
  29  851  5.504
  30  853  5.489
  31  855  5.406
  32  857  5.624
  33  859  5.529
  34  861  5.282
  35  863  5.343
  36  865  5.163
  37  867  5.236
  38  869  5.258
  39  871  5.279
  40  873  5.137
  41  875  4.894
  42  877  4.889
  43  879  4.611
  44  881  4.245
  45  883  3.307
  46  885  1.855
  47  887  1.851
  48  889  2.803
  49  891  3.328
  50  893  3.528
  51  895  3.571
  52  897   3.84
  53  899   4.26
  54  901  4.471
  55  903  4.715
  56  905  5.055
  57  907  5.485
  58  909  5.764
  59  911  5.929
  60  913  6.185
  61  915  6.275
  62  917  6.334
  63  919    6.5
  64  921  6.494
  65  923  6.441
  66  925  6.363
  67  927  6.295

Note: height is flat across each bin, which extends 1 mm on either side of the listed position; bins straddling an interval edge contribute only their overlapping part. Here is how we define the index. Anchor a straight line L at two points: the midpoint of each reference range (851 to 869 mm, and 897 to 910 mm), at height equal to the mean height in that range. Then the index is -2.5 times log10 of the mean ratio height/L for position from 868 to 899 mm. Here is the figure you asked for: 0.29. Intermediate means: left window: 5.38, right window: 4.87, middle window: 3.9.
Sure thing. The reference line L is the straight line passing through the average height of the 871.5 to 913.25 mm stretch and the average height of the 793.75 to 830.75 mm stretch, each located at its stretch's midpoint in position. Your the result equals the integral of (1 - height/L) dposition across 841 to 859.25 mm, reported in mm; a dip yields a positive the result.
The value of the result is -2.5 mm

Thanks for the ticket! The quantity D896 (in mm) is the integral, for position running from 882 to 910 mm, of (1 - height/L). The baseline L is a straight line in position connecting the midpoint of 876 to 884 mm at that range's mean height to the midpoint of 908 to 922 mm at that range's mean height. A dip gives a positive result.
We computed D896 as 7.5 mm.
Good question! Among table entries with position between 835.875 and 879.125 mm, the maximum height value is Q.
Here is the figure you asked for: 5.733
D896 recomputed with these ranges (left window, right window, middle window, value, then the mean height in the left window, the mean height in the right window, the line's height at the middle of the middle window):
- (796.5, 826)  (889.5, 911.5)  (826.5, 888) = -1.3 mm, 5.39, 4.47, 4.92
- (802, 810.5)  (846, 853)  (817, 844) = 2.9 mm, 6.09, 5.49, 5.75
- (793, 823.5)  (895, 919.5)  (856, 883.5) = 2.0 mm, 5.57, 5.3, 5.41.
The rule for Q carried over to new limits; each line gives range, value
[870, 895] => 5.279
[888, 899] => 4.26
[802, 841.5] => 6.27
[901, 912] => 5.929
